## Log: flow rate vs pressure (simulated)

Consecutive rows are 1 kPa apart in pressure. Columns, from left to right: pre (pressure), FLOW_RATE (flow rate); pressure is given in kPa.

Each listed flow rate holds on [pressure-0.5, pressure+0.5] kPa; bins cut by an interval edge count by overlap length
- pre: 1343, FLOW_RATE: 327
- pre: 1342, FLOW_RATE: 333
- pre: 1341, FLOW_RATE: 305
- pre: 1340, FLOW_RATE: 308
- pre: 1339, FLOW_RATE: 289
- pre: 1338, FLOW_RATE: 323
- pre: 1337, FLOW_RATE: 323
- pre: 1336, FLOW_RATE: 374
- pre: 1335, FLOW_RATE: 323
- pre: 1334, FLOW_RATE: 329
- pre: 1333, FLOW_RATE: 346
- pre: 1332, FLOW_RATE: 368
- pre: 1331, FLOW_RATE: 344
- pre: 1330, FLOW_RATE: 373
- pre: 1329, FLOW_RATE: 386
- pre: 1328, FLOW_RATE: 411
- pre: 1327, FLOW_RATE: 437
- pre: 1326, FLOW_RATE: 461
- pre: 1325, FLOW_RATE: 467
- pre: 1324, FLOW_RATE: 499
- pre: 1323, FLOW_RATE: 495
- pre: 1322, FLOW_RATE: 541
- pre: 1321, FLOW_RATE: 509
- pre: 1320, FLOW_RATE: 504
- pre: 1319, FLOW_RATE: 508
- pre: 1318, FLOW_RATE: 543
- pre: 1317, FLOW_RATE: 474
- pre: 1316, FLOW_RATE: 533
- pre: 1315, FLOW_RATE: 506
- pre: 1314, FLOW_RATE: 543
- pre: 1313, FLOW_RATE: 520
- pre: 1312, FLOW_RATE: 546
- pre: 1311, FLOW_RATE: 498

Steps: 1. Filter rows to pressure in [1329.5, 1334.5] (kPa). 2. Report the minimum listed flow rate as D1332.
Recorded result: 329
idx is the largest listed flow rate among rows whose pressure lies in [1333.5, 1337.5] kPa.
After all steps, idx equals 374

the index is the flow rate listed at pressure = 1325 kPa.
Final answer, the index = 467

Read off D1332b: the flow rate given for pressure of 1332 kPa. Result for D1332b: 368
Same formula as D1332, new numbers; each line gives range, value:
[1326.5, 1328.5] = 411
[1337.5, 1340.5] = 289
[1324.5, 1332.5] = 344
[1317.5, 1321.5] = 504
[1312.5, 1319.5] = 474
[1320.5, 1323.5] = 495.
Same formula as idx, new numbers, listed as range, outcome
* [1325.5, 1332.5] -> 461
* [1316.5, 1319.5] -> 543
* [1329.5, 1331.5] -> 373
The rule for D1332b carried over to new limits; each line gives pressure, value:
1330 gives 373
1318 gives 543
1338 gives 323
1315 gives 506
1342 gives 333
